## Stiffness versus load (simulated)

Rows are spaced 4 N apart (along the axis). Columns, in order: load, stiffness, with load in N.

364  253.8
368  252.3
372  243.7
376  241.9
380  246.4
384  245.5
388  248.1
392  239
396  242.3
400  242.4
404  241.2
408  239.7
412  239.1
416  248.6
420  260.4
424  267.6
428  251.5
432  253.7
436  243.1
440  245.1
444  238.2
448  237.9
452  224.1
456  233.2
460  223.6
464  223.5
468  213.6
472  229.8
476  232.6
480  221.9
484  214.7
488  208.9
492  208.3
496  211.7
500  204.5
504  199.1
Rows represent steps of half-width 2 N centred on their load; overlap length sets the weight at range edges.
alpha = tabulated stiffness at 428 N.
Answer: 251.5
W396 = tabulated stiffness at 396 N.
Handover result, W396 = 242.3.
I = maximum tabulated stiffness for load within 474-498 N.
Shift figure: 232.6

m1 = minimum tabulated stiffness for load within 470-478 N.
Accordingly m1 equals 229.8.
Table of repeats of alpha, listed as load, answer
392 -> 239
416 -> 248.6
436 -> 243.1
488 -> 208.9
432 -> 253.7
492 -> 208.3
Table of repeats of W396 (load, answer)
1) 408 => 239.7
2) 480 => 221.9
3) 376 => 241.9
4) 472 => 229.8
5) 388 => 248.1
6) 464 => 223.5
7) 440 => 245.1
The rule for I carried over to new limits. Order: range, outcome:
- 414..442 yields 267.6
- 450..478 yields 233.2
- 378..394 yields 248.1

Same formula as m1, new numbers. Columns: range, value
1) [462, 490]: 208.9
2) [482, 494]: 208.3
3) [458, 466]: 223.5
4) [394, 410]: 239.7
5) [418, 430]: 251.5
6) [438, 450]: 237.9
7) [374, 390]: 241.9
